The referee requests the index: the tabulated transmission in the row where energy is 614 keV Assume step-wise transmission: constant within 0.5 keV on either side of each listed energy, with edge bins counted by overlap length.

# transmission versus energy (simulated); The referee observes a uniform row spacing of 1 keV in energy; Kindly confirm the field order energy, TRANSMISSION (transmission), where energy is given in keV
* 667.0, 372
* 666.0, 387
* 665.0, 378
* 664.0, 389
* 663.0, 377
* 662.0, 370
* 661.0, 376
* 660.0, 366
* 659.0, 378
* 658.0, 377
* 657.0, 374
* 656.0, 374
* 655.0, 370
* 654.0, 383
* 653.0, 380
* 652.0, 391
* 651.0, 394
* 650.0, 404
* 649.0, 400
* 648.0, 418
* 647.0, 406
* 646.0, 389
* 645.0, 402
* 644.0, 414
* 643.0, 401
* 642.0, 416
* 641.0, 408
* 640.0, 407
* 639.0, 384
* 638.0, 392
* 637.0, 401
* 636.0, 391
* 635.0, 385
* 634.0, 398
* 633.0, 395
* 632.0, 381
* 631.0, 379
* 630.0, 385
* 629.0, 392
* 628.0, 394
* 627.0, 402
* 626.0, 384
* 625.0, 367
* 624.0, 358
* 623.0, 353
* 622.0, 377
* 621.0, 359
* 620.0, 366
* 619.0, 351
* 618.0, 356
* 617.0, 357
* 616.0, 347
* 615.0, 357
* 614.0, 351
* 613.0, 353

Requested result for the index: 351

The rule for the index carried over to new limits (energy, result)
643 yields 401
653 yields 380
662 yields 370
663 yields 377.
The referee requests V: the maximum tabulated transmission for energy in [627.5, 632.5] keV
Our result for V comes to 394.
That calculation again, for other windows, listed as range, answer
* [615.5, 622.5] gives 377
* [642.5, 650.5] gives 418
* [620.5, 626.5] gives 384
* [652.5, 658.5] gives 383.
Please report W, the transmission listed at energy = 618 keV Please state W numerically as 356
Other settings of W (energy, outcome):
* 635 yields 385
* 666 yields 387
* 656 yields 374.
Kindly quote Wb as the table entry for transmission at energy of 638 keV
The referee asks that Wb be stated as 392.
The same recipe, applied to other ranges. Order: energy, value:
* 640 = 407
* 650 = 404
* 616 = 347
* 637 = 401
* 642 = 416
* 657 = 374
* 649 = 400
